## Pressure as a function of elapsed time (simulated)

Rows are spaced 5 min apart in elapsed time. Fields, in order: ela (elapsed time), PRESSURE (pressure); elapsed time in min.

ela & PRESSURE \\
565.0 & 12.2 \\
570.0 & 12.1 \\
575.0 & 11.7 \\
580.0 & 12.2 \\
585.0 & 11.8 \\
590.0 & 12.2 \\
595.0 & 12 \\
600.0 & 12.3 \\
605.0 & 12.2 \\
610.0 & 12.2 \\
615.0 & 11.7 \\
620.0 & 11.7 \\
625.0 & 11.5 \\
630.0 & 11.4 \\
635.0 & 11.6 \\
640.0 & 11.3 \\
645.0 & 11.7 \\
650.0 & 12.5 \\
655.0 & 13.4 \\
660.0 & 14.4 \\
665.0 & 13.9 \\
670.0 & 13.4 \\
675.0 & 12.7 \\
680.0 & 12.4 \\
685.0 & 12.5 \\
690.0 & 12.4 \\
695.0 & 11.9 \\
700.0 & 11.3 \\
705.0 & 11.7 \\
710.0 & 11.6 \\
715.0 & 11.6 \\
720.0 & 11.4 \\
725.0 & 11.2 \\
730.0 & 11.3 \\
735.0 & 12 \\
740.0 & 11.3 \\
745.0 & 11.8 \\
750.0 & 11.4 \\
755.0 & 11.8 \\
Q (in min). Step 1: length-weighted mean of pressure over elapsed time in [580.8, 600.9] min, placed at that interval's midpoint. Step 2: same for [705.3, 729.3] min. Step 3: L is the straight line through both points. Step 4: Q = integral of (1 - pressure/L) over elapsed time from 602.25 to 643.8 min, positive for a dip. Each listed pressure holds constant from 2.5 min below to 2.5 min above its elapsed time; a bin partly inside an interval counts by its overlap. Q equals 0.7 min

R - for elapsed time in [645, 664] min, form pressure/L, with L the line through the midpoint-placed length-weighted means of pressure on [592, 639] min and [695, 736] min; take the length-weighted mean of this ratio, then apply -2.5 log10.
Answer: -0.13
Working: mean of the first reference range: 11.8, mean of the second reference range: 11.5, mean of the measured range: 13.2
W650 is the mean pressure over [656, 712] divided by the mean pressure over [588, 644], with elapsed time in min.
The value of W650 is 1.1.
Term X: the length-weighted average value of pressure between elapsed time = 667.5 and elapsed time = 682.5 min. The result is 12.8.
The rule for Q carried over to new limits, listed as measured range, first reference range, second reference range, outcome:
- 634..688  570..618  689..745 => -4.3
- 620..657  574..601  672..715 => 0.5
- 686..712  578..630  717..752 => -0.5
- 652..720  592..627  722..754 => -4.7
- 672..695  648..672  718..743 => 0.7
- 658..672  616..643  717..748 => -2.9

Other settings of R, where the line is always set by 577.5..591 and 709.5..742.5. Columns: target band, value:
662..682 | -0.127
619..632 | 0.034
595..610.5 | -0.020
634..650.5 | 0.010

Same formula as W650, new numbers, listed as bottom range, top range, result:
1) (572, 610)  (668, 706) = 1.02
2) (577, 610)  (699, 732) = 0.95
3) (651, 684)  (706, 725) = 0.87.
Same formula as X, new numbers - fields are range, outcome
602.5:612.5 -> 12.2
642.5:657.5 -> 12.5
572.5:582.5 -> 11.9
